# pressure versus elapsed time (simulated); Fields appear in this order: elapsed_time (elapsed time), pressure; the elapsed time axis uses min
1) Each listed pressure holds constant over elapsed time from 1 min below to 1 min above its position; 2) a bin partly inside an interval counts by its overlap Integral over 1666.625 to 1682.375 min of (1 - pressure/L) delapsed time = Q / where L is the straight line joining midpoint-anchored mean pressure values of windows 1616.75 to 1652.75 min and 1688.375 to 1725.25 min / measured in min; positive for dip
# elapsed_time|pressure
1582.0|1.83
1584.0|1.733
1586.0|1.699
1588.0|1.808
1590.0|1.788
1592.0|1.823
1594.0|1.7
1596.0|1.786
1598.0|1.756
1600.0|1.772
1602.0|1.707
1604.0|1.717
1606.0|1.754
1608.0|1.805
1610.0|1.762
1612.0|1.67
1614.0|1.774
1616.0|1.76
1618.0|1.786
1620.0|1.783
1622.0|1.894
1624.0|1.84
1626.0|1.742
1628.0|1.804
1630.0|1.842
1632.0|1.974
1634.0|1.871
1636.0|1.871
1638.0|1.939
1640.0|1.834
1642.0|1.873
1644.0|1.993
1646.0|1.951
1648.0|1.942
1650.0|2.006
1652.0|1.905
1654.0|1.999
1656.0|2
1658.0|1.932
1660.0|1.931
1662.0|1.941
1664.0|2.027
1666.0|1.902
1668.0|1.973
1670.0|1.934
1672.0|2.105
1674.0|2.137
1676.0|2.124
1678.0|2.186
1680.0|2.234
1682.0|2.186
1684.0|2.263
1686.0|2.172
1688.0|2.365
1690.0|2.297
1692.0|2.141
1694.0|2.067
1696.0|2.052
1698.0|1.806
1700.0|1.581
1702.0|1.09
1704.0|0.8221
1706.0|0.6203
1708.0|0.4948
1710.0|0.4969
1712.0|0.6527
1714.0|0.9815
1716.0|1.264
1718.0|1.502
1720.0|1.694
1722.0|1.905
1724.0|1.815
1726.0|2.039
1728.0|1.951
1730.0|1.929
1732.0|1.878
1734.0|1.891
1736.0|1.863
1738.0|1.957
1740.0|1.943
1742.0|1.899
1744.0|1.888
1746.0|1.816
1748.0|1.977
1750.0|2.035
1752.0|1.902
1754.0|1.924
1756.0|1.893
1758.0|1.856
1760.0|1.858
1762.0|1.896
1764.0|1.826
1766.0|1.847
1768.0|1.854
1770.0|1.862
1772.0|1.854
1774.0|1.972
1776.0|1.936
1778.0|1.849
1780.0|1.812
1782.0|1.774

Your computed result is -4.6 min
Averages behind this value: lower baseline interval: 1.88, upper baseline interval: 1.43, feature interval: 2.1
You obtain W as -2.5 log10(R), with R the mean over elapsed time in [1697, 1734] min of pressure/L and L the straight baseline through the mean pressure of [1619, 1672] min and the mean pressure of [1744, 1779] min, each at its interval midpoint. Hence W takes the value 0.35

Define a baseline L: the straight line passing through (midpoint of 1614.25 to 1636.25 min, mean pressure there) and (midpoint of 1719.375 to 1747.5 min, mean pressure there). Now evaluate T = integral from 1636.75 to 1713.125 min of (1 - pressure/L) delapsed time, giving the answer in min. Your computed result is 1.80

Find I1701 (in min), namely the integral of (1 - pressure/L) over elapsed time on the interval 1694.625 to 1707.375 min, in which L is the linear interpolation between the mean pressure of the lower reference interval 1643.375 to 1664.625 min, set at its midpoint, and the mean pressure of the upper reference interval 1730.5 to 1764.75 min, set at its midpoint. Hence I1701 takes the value 4.01 min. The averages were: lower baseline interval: 1.96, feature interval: 1.33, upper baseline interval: 1.9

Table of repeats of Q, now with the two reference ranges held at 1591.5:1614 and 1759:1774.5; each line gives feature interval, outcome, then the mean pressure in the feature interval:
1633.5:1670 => -3.15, 1.94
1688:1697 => -1.74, 2.16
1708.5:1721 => 5.17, 1.07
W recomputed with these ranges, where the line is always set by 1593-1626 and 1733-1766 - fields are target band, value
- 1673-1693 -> -0.201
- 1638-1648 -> -0.070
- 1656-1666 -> -0.081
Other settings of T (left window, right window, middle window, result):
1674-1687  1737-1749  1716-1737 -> 1.75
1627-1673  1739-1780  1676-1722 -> 7.45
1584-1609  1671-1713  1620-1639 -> -1.29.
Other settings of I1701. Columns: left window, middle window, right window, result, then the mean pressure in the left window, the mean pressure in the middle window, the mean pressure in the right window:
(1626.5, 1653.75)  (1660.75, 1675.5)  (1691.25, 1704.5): -1.7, 1.91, 2.01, 1.67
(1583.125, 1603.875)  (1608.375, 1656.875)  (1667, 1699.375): 1.3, 1.76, 1.87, 2.12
